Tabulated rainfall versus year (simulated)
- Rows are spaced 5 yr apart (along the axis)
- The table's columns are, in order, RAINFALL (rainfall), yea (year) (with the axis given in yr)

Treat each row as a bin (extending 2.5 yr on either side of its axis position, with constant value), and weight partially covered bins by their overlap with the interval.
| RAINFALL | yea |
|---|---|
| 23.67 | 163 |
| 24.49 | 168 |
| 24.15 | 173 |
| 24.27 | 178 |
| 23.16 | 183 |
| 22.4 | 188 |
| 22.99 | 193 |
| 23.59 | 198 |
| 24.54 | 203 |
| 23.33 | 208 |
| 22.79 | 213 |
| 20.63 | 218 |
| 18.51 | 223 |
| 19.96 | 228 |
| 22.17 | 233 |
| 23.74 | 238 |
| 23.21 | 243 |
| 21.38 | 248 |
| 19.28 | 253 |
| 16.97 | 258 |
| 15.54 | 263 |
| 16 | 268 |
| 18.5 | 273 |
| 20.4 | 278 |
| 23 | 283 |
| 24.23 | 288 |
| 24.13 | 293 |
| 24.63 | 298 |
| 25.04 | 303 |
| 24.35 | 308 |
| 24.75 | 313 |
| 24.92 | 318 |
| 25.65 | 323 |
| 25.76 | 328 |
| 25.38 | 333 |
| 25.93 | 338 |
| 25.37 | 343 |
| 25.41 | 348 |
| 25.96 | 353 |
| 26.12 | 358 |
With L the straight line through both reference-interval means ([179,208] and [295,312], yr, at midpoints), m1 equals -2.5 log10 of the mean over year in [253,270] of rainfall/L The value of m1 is 0.406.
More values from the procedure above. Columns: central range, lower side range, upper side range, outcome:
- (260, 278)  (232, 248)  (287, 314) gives 0.347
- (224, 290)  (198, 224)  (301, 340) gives 0.162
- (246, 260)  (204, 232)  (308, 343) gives 0.176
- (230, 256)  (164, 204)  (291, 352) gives 0.117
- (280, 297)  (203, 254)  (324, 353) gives 0.004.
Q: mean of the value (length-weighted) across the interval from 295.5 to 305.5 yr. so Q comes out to 24.8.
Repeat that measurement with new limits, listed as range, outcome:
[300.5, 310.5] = 24.7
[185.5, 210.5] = 23.4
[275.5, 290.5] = 22.5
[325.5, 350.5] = 25.6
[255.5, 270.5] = 16.2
